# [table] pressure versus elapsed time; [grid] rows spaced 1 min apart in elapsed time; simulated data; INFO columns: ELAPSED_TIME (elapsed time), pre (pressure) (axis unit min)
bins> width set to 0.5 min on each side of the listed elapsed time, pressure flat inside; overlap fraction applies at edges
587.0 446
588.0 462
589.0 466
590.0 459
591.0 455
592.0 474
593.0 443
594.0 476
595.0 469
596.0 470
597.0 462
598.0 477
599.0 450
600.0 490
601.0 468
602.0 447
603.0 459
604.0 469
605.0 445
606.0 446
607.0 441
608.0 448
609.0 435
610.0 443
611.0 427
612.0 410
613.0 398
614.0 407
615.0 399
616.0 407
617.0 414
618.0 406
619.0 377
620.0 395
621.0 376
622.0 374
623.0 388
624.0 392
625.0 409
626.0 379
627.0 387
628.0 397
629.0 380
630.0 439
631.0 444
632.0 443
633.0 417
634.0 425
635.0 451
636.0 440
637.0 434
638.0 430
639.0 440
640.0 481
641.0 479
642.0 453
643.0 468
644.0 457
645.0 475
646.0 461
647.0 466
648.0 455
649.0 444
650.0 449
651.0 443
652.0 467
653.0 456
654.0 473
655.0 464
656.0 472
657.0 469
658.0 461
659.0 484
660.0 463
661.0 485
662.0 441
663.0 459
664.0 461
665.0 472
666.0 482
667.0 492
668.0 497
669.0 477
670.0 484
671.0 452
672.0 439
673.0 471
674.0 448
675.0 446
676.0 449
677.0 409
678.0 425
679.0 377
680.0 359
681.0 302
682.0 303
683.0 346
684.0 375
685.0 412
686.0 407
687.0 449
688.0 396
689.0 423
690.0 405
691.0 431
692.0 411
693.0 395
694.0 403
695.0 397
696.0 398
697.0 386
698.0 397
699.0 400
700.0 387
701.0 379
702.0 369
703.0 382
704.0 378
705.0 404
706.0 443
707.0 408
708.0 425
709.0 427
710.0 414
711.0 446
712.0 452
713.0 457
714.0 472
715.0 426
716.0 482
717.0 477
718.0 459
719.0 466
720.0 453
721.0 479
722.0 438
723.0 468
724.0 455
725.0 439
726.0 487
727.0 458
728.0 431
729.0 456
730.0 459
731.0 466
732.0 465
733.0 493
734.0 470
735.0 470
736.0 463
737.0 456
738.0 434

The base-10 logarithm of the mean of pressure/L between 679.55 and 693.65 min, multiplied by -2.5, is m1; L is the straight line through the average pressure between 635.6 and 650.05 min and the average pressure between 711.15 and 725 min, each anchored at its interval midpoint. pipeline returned 0.182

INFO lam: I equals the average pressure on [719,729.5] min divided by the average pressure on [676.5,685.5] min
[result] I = 1.2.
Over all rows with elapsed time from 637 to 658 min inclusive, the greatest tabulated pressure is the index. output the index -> 481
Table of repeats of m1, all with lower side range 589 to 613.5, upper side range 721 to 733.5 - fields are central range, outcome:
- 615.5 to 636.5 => 0.120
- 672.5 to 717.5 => 0.121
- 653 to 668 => -0.033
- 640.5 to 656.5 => -0.014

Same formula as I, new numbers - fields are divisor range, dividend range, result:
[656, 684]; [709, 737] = 1.05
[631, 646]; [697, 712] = 0.90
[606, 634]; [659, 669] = 1.16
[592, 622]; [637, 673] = 1.06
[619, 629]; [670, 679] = 1.14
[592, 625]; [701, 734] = 1.03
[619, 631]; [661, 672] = 1.20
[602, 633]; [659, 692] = 1.04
